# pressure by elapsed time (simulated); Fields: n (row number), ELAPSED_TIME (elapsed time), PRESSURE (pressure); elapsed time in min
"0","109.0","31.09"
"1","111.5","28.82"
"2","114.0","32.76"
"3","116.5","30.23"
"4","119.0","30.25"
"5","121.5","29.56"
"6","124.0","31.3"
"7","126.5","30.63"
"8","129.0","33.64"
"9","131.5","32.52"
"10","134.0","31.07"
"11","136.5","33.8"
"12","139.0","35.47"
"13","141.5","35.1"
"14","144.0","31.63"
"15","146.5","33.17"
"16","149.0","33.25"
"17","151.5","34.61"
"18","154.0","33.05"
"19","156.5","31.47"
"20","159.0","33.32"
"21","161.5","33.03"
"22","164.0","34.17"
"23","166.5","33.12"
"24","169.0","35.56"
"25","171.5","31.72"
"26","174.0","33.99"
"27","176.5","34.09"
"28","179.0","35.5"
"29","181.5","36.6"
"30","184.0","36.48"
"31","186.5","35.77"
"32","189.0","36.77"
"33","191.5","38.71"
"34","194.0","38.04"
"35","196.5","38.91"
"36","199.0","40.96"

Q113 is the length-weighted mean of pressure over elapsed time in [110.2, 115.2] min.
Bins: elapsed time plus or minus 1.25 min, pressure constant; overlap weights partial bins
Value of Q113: 30.8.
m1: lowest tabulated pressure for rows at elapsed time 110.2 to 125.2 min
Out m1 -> 28.82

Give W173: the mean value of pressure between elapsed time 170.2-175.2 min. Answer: 32.9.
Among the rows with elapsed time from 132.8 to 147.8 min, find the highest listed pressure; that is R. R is 35.47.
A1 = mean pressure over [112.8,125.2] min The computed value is 30.8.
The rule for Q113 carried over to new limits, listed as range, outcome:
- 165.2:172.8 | 33.5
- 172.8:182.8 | 35.1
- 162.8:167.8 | 33.7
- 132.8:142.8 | 33.9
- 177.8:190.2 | 36.2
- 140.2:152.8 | 33.6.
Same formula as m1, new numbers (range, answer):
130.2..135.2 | 31.07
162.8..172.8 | 31.72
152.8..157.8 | 31.47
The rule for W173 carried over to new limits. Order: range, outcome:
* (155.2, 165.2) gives 33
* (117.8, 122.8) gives 29.9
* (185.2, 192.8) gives 37.1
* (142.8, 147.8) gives 32.4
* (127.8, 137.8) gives 32.8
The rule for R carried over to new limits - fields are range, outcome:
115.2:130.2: 33.64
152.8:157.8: 33.05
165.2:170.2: 35.56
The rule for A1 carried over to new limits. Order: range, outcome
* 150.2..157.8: 33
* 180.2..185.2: 36.5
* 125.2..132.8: 32.2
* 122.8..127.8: 31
